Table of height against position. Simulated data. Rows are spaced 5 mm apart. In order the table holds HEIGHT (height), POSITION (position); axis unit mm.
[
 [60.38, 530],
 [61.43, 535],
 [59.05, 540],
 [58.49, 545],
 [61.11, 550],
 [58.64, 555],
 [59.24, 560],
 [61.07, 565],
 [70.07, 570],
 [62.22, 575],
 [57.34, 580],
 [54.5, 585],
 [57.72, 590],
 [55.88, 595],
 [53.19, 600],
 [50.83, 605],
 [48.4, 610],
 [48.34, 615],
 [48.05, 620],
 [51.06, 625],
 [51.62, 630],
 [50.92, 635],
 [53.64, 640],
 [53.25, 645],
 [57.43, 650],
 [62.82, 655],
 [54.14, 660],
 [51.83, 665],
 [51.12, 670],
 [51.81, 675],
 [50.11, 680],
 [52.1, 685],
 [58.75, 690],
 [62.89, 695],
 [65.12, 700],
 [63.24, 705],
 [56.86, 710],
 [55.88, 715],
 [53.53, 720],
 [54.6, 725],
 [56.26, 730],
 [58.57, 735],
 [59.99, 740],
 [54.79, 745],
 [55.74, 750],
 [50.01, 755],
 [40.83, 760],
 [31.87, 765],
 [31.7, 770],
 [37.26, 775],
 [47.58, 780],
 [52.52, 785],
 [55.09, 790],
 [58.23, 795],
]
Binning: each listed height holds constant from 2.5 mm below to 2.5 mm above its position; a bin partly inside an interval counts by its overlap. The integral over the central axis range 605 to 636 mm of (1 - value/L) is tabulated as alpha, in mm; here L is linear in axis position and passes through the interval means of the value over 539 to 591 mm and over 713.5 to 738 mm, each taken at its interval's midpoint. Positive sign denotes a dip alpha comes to 4.7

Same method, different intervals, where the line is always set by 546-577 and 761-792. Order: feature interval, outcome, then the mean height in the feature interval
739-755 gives -3.69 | 55.5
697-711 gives -3.81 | 62.3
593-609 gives 1.52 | 52.8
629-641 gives 0.72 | 51.9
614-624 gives 1.42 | 48.6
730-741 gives -2.96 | 58.5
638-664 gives -1.12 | 56.1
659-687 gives 0.03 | 51.7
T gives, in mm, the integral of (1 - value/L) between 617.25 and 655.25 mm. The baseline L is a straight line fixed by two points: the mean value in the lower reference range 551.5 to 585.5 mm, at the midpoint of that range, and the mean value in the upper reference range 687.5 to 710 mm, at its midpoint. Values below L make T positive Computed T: 5.2 mm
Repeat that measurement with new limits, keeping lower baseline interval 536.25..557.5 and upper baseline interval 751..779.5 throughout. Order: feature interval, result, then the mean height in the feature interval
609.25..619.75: 1.0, 48.3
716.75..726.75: -2.4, 54.2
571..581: -0.8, 61.7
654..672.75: -2.0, 54.3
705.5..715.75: -3.0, 57.8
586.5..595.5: -0.2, 56.7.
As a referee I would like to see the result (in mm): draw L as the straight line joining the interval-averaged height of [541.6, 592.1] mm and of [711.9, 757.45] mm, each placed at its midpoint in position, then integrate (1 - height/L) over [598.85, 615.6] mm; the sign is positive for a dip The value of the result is 2.50 mm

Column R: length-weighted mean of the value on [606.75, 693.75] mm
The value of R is 52.8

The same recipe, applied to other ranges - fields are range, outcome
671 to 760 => 56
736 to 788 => 46.7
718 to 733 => 55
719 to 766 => 52.2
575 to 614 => 54.3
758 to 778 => 35.6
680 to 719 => 58.5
